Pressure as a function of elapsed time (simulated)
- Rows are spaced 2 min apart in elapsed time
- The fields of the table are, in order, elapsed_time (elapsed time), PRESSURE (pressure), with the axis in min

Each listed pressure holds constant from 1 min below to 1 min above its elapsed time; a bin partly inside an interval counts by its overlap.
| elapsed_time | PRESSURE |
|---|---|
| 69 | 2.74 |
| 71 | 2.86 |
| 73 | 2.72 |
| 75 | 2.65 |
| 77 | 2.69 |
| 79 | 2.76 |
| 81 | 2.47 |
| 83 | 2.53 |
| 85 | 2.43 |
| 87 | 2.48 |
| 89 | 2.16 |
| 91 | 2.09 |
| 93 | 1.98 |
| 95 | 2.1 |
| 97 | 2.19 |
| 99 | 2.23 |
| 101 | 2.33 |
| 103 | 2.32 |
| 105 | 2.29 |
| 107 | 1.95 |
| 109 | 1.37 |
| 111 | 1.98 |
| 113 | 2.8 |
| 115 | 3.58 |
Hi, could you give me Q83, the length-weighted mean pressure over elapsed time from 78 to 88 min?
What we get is 2.53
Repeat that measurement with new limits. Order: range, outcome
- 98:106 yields 2.29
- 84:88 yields 2.46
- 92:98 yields 2.09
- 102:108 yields 2.19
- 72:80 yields 2.71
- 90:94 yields 2.04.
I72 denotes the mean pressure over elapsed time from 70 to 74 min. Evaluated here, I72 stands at 2.79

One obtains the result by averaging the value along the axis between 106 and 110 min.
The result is 1.66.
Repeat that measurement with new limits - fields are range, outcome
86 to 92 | 2.24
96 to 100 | 2.21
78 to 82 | 2.62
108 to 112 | 1.68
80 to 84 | 2.5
